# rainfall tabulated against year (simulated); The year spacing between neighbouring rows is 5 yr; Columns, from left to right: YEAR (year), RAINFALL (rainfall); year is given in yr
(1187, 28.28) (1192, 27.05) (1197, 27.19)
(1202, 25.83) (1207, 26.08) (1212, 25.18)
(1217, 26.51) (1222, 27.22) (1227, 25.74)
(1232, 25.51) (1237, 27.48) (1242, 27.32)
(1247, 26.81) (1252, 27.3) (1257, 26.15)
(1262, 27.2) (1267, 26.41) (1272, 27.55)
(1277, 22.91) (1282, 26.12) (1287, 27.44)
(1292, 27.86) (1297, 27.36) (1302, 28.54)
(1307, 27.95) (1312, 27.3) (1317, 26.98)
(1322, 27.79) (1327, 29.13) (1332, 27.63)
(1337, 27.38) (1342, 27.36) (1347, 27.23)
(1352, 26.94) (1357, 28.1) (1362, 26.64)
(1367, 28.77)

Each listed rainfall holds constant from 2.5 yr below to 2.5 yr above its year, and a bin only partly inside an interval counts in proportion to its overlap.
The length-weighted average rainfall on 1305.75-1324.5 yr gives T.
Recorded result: 27.5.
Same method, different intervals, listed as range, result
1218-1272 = 26.7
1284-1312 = 27.8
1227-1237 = 26.1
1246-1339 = 27.2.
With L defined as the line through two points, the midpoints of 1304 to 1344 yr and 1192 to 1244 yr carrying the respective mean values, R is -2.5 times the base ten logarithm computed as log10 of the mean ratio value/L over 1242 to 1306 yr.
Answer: 0.01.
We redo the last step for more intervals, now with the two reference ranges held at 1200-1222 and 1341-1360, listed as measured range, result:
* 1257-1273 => -0.01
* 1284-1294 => -0.03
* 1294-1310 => -0.04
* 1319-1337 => -0.03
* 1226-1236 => 0.01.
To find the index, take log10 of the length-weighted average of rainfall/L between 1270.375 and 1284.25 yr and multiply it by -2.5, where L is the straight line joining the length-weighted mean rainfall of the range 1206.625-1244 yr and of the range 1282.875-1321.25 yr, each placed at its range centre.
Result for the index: 0.074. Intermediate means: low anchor 26.4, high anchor 27.6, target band 25.4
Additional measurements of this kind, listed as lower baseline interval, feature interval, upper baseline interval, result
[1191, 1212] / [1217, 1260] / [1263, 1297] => -0.01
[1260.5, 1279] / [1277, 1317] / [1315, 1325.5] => -0.01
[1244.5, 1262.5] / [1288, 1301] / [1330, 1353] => -0.03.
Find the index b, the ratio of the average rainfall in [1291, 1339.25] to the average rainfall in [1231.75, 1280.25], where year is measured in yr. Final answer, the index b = 1.0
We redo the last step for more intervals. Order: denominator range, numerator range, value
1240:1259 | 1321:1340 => 1.04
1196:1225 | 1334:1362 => 1.04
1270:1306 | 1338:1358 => 1.02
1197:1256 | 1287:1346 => 1.05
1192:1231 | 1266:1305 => 1.02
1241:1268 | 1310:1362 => 1.03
